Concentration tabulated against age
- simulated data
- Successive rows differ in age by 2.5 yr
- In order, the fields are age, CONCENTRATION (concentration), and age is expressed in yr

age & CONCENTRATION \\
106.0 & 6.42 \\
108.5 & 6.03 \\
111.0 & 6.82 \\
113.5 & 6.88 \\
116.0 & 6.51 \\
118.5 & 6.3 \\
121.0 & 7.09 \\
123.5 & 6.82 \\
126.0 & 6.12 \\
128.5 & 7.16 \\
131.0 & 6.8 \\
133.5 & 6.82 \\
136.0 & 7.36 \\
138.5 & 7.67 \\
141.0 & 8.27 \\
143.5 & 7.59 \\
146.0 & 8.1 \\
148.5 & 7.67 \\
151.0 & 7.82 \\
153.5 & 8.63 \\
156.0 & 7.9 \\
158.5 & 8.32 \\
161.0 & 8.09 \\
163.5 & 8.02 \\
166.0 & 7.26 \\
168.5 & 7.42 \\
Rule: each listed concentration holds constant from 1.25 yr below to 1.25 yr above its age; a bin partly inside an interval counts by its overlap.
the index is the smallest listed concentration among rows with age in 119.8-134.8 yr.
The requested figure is 6.12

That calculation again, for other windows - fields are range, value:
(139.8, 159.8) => 7.59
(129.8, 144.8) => 6.8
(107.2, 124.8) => 6.03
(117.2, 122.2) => 6.3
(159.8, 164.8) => 8.02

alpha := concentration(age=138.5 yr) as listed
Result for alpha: 7.67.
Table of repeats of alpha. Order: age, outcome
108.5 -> 6.03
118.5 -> 6.3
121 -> 7.09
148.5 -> 7.67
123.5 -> 6.82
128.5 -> 7.16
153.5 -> 8.63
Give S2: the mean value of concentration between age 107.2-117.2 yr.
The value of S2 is 6.56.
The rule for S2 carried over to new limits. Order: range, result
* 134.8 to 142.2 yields 7.77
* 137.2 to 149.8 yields 7.86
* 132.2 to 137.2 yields 7.08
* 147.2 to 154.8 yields 8.04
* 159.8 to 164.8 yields 8.05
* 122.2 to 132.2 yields 6.73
